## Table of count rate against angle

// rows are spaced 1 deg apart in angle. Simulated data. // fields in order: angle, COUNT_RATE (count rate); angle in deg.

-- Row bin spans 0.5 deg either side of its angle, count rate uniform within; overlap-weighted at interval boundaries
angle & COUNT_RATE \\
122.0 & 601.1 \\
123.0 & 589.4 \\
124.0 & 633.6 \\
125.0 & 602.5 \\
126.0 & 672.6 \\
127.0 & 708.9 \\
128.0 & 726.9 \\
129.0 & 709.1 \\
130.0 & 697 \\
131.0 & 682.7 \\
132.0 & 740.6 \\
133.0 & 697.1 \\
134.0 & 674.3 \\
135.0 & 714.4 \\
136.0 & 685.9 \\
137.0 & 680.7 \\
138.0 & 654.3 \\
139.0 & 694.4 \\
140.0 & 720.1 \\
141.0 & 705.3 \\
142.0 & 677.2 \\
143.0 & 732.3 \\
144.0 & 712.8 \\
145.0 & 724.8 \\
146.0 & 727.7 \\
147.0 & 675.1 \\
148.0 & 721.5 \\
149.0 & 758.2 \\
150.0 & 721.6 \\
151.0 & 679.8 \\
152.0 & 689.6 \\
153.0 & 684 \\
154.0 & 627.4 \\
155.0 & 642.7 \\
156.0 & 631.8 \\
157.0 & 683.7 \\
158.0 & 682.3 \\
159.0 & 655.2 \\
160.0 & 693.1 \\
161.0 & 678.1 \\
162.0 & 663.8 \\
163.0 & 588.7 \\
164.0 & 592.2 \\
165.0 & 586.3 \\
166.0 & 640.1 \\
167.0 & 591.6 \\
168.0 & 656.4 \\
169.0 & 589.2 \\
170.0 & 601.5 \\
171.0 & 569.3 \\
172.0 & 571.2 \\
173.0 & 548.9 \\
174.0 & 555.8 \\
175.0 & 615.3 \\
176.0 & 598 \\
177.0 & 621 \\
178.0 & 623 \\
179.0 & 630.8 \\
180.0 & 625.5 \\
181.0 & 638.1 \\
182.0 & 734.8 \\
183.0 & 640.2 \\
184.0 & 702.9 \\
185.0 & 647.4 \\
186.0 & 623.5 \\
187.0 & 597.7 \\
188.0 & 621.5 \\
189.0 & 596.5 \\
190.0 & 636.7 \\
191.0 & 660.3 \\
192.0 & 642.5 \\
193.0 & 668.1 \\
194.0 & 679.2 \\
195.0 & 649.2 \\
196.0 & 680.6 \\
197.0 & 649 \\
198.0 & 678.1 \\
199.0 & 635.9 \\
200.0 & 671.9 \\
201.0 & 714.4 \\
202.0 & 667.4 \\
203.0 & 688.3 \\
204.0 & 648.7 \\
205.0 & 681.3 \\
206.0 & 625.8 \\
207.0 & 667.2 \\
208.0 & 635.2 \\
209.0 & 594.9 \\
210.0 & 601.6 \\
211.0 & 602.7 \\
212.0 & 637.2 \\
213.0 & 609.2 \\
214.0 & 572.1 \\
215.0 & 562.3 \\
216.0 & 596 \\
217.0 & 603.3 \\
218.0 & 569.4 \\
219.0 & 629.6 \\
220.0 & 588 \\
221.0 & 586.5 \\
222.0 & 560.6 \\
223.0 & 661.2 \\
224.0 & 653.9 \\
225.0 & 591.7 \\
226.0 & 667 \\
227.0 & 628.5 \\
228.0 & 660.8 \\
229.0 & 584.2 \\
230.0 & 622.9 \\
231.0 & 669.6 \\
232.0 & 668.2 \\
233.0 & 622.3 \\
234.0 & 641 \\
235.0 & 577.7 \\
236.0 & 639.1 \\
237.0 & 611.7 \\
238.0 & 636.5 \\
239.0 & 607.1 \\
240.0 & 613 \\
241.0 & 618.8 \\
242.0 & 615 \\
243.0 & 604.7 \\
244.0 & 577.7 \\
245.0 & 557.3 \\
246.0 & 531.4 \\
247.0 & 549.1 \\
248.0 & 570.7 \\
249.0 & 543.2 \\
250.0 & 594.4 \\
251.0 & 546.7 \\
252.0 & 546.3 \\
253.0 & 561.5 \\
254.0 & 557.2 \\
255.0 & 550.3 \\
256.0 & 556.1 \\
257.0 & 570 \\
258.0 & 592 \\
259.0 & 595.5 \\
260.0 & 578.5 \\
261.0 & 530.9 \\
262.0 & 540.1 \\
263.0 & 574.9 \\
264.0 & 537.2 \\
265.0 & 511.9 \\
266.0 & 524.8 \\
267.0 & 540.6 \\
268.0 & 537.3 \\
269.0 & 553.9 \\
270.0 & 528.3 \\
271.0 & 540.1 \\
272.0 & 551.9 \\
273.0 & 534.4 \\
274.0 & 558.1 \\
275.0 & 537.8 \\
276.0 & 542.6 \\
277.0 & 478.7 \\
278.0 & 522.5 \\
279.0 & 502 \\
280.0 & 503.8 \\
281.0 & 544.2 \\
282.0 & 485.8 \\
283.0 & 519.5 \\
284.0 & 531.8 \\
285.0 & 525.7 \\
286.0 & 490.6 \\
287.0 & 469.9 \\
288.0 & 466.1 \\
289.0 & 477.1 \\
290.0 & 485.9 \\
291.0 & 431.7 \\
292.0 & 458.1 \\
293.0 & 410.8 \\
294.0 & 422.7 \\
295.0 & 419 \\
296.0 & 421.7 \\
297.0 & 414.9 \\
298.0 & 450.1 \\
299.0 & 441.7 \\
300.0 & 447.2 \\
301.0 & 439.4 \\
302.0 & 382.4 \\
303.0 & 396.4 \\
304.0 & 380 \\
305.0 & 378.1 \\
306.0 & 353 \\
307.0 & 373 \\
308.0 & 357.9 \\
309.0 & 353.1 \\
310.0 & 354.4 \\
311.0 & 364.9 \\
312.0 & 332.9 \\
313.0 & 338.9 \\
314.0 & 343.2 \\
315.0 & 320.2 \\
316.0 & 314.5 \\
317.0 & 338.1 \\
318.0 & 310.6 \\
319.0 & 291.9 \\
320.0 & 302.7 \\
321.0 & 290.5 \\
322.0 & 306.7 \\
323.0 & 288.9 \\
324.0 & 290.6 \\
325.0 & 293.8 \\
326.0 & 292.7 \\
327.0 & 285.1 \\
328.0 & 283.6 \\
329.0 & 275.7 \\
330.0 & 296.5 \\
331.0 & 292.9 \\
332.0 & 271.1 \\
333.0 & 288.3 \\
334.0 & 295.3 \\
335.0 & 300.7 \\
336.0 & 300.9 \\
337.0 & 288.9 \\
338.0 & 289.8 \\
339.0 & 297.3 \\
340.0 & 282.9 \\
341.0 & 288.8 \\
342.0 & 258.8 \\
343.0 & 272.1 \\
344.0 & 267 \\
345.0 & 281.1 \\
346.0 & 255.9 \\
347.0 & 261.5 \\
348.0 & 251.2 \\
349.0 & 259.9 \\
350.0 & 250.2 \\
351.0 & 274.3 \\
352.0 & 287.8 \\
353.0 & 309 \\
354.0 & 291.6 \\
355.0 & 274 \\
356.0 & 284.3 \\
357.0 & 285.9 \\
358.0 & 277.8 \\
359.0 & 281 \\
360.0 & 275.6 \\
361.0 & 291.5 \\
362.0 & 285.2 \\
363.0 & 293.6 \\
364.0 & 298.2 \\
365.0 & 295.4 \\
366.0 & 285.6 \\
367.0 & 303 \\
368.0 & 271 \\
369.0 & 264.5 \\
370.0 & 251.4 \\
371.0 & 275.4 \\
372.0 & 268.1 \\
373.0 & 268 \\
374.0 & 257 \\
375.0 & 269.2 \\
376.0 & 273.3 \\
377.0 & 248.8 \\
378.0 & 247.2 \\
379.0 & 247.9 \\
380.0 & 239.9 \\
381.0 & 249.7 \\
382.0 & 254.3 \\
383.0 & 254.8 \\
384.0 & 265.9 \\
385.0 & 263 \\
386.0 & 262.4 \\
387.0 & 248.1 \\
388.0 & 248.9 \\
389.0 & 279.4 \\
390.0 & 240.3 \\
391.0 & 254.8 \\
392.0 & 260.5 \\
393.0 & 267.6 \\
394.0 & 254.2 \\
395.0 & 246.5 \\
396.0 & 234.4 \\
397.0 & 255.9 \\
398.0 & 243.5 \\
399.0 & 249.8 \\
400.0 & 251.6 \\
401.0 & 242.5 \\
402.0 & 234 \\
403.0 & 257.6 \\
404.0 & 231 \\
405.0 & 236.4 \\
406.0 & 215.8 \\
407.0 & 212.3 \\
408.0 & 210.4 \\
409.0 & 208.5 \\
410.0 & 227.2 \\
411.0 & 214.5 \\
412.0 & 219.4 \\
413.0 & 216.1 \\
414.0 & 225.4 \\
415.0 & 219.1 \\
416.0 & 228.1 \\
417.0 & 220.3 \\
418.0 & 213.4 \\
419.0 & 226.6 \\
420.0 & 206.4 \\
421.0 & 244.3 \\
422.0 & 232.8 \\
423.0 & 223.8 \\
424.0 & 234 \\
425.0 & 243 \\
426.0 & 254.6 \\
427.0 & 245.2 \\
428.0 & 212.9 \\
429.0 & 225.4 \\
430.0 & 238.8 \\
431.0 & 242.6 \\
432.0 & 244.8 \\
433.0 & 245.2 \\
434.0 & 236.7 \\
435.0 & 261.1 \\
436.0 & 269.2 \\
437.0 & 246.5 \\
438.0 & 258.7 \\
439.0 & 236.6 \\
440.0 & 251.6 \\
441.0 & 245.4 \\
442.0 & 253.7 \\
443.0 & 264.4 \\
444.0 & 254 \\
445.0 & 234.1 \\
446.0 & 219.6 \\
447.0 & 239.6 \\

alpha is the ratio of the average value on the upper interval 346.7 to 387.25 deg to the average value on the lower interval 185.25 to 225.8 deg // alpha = 0.43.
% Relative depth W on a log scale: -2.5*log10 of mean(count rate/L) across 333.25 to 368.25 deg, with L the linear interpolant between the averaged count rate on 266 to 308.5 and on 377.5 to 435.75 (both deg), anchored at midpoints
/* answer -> 0.23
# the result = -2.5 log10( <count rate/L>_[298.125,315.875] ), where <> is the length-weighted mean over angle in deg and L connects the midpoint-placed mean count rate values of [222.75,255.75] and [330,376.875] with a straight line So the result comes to 0.102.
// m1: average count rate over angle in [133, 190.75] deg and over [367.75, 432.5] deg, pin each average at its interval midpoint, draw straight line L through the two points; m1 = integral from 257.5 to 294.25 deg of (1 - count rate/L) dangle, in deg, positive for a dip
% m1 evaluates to -4.8 deg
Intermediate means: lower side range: 654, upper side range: 243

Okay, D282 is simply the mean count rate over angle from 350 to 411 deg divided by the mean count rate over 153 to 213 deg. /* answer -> 0.41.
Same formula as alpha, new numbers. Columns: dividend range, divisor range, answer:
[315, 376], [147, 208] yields 0.44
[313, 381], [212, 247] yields 0.46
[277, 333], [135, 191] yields 0.59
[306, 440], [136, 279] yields 0.43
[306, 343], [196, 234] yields 0.49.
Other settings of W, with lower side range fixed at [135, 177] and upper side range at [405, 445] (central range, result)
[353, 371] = 0.17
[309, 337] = 0.27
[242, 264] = -0.12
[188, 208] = -0.12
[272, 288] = -0.12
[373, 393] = 0.17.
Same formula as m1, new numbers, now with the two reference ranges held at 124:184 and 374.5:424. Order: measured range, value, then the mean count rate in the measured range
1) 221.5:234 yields -2.3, 633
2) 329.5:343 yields 2.3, 288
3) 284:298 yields -1.0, 456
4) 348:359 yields 1.4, 278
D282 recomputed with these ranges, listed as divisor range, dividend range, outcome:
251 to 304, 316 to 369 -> 0.57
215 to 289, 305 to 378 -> 0.51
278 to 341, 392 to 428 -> 0.62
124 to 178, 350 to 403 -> 0.40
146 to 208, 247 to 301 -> 0.80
